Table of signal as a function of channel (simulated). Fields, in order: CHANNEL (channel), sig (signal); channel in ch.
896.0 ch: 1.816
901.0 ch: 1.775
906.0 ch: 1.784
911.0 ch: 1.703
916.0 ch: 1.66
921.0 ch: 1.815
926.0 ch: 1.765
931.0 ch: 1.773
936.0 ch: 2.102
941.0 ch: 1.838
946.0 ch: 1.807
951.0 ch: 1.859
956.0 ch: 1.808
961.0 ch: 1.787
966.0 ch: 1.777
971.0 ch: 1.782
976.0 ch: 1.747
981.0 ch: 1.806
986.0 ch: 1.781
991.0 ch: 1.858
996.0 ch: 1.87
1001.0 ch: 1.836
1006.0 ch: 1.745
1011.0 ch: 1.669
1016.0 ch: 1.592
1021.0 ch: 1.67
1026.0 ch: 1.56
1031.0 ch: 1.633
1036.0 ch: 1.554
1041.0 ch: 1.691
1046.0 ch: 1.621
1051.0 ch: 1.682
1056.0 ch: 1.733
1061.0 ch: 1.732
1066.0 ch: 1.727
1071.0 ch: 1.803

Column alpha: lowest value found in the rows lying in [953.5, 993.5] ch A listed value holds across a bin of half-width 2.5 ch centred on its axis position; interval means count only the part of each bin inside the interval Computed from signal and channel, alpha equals 1.747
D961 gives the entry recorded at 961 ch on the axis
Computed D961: 1.787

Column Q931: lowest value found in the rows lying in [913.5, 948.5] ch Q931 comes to 1.66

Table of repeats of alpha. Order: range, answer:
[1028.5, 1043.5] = 1.554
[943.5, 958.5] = 1.807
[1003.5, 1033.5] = 1.56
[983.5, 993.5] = 1.781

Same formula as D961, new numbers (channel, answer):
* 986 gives 1.781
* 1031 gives 1.633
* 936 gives 2.102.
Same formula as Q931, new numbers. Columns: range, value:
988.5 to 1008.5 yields 1.745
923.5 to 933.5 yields 1.765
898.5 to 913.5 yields 1.703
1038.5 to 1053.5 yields 1.621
